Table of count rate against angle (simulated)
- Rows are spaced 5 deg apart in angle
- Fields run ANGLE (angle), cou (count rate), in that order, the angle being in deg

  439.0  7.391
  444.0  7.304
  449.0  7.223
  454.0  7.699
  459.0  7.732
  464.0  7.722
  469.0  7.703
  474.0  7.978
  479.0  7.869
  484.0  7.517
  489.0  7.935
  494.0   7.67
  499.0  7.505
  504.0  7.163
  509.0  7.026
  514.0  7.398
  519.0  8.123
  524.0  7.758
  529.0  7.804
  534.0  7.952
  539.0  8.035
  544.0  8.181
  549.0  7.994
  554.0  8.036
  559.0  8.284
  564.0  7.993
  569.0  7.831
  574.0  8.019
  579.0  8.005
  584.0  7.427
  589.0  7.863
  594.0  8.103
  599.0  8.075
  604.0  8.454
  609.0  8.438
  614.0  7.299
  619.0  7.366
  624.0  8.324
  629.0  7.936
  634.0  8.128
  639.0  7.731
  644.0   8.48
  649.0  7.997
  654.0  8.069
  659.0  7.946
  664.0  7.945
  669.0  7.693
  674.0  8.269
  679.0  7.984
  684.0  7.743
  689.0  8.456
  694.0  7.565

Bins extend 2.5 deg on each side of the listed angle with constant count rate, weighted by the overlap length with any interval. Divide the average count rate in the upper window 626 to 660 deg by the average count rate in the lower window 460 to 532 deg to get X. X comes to 1.05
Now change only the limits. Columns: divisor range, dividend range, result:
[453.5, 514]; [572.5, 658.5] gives 1.05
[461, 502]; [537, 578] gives 1.04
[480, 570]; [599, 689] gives 1.03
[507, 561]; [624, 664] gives 1.02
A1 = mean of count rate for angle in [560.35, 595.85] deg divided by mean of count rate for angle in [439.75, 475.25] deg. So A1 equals 1.04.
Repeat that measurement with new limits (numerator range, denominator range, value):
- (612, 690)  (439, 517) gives 1.05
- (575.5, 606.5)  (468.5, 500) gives 1.03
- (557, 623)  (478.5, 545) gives 1.03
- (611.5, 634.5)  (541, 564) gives 0.96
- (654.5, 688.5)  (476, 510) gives 1.05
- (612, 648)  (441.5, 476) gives 1.04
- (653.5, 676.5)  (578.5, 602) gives 1.01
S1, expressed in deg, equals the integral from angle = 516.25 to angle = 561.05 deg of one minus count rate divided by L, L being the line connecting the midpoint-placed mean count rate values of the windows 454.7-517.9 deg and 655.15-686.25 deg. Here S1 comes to -1.8 deg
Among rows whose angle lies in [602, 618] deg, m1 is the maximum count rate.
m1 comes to 8.454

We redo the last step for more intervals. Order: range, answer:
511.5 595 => 8.284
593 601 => 8.103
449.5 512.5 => 7.978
